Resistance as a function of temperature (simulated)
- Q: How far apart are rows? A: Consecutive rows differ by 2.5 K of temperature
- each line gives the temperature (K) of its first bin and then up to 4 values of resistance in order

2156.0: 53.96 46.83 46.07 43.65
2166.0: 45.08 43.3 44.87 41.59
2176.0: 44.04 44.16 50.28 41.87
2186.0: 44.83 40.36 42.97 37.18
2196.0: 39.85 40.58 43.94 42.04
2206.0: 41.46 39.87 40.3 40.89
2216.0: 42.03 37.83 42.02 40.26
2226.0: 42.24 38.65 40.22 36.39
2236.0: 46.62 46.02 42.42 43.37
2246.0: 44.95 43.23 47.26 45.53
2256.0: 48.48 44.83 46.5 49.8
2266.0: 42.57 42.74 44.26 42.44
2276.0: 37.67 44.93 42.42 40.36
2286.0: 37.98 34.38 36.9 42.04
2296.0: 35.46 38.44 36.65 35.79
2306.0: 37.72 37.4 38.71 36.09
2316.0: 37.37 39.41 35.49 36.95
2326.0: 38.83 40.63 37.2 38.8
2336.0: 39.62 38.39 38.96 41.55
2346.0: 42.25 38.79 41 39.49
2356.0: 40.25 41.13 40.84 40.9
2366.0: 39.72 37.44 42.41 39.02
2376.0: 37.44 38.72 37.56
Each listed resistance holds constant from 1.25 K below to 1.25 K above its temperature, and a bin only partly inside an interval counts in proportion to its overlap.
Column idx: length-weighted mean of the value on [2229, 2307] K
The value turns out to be 41.9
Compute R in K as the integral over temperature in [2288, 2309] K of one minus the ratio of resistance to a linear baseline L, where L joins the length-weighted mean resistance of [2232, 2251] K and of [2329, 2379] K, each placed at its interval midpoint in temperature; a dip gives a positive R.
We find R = 2.2 K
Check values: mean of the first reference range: 43.5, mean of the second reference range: 39.7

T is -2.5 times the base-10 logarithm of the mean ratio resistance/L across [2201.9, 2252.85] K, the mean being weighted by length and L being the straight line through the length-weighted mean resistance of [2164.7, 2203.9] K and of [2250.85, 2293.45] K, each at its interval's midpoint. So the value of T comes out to 0.023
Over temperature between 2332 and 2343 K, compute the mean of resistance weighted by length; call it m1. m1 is 39.1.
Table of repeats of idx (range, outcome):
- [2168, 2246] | 42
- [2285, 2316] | 37.3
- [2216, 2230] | 40.4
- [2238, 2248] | 44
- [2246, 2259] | 45.8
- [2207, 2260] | 42.6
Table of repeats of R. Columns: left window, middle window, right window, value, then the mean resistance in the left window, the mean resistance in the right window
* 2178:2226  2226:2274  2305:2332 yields -4.7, 41.7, 37.8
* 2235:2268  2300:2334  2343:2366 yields 3.8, 45.4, 40.6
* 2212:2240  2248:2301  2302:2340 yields -3.5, 41.2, 37.9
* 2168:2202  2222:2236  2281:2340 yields 0.3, 42.8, 38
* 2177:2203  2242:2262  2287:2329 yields -2.8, 42.6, 37.5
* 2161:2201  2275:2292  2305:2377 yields 0.5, 43.1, 39.1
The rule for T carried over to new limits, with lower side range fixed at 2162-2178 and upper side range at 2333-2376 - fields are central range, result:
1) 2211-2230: 0.06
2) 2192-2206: 0.06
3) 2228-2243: 0.01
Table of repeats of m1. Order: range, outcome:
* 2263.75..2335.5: 39.1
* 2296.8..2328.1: 37.5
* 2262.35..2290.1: 41.7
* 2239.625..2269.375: 45.2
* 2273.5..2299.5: 39.2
